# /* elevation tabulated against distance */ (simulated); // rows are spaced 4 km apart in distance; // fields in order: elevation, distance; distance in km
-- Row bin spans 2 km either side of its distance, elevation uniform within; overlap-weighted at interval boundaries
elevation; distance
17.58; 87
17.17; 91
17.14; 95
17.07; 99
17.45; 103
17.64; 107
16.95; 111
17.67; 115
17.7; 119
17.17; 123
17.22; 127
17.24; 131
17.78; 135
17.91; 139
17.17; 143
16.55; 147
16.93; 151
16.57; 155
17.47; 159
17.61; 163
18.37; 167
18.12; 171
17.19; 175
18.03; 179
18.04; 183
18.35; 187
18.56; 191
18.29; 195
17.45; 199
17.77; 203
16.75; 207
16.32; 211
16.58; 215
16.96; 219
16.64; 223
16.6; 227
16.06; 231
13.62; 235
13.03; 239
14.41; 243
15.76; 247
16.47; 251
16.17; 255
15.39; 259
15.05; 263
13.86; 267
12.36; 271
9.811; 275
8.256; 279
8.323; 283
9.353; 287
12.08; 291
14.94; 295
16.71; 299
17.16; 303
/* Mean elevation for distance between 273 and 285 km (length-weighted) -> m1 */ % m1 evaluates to 8.8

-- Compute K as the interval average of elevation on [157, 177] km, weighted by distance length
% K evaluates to 17.8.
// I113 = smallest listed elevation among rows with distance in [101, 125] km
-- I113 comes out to 16.95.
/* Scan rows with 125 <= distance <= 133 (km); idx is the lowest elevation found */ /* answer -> 17.22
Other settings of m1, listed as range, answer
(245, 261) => 15.9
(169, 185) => 17.8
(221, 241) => 15.2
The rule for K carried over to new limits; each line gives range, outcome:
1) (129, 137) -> 17.5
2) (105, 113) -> 17.3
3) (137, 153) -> 17.1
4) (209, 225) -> 16.6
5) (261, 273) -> 13.8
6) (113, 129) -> 17.4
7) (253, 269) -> 15.1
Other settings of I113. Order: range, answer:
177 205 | 17.45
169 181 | 17.19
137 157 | 16.55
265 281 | 8.256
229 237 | 13.62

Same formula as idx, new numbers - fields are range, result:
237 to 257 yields 13.03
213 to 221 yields 16.58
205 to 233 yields 16.06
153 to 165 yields 16.57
